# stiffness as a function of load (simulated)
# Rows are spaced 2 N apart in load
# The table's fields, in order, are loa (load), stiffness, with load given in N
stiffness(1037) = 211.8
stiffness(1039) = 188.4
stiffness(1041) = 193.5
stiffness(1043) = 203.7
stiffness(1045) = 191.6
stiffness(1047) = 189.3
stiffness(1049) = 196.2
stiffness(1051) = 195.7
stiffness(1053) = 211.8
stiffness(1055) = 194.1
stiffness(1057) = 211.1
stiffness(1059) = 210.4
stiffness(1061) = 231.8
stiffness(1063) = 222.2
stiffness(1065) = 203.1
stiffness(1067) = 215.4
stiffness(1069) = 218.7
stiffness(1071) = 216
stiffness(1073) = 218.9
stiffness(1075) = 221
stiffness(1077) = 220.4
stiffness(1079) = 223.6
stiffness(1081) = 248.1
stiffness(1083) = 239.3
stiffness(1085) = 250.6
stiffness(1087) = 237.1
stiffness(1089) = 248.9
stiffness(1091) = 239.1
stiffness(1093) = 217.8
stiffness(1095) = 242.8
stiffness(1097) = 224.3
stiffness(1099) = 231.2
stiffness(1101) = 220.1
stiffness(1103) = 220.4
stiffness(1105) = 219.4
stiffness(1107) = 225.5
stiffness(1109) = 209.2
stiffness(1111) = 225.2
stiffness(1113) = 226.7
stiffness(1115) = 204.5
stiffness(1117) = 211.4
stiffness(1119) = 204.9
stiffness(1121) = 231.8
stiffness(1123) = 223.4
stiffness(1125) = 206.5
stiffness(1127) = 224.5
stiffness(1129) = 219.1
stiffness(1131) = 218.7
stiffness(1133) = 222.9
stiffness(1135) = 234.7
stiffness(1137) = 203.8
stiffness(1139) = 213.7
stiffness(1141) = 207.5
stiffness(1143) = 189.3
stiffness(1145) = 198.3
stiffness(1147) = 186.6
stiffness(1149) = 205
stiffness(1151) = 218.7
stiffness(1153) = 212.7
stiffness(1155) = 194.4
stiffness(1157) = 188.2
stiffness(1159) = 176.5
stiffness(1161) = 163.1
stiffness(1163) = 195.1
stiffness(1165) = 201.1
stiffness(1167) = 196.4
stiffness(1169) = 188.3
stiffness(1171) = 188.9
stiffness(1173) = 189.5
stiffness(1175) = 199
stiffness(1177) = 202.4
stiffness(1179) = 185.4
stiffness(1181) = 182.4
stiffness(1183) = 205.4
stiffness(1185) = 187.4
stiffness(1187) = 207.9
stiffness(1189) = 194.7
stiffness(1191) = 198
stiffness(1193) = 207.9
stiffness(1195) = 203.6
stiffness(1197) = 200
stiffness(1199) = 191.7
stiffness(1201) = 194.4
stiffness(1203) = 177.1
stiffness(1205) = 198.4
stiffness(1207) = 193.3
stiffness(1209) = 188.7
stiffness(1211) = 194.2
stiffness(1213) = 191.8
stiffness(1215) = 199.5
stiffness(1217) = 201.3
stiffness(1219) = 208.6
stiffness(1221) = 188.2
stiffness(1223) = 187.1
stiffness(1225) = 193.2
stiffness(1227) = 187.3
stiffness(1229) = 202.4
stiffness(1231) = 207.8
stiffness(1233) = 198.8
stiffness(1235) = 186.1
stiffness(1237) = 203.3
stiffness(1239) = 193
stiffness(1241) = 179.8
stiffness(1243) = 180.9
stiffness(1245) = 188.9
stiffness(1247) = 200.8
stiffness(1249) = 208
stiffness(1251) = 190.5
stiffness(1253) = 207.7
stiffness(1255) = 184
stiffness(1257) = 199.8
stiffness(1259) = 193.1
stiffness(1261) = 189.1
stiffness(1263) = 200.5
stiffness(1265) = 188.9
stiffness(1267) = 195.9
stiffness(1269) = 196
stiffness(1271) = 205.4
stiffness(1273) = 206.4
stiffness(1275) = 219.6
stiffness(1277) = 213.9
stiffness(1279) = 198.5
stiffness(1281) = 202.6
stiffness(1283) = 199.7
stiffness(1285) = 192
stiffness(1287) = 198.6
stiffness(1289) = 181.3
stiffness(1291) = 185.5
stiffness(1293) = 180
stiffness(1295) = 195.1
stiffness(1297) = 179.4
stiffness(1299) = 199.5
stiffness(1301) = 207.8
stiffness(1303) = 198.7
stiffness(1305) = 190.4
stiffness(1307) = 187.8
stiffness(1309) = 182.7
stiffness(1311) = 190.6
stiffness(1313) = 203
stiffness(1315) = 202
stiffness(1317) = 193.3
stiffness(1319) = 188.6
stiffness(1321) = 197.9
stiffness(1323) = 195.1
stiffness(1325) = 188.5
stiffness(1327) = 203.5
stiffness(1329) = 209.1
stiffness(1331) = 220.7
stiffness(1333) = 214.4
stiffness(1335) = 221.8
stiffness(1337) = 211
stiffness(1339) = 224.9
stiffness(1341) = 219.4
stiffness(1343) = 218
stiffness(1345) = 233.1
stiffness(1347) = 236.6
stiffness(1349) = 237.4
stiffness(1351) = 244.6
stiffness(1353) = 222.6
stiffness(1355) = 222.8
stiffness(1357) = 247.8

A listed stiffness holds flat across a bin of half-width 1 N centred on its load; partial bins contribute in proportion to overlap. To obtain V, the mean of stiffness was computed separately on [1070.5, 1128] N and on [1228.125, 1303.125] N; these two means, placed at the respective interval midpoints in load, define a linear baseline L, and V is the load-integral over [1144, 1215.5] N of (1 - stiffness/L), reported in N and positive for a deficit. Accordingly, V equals 5.6 N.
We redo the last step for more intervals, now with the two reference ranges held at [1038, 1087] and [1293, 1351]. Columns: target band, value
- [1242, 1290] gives 2.3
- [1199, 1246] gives 3.5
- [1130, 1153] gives 0.2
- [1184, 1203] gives 1.1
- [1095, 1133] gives -1.4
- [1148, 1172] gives 1.9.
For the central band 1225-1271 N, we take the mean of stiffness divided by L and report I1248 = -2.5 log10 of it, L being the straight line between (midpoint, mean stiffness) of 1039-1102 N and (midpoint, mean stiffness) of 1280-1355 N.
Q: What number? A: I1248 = 0.073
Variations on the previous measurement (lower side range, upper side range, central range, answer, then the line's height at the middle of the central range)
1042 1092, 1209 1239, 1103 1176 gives 0.01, 208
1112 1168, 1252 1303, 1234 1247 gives 0.05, 199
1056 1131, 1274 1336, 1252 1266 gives 0.05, 204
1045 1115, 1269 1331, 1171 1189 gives 0.08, 210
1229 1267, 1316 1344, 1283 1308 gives 0.06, 202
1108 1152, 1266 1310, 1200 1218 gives 0.06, 205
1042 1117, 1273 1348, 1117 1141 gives -0.01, 216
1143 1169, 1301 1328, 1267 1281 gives -0.06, 194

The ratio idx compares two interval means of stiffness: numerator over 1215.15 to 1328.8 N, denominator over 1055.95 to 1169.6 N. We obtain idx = 0.9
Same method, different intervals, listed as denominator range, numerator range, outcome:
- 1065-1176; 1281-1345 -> 0.93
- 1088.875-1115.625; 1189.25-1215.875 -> 0.87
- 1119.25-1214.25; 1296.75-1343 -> 1.01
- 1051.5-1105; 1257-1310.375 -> 0.87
